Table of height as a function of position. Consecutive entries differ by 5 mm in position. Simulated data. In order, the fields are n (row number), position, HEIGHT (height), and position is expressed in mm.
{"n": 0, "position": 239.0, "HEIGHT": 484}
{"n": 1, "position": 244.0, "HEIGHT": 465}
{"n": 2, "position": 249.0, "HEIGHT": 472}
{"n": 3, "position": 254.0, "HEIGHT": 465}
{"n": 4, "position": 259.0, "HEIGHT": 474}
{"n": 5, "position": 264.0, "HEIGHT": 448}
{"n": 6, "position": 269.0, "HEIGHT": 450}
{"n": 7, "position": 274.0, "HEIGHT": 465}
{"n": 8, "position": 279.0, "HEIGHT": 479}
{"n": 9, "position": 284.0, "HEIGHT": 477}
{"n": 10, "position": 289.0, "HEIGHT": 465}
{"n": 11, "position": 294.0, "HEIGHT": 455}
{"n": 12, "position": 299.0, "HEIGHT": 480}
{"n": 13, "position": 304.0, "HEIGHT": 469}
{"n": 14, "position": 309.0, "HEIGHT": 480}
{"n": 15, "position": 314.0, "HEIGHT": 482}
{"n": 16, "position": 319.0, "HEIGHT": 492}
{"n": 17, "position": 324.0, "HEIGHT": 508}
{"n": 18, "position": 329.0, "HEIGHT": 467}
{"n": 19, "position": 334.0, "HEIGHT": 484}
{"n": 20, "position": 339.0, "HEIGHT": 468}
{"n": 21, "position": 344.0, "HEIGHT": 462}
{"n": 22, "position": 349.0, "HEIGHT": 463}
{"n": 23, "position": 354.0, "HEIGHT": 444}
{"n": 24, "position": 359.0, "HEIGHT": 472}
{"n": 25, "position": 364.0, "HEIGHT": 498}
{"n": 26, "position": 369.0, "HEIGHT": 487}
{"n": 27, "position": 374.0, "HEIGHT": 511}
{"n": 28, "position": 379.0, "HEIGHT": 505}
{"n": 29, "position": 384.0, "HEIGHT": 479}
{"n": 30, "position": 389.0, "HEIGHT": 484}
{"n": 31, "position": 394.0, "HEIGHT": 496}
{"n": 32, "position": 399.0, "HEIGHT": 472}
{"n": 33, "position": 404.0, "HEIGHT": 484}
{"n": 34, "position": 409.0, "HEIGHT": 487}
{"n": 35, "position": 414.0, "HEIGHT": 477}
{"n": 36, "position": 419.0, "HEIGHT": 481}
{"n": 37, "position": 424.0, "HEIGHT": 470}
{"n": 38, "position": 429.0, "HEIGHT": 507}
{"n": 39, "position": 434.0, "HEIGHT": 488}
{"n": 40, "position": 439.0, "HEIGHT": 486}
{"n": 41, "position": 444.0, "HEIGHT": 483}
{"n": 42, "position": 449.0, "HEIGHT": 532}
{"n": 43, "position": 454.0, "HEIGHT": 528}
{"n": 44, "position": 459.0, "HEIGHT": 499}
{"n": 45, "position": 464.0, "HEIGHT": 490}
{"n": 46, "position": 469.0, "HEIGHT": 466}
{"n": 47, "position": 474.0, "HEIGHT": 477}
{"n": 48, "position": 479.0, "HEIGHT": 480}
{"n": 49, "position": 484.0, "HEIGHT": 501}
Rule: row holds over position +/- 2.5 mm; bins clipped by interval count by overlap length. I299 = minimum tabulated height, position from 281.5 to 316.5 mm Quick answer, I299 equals 455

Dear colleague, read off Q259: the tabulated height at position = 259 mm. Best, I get 474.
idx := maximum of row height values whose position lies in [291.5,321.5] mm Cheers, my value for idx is 492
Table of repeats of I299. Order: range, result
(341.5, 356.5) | 444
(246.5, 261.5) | 465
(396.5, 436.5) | 470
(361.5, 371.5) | 487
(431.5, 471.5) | 466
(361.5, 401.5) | 472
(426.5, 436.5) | 488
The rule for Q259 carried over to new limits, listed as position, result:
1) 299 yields 480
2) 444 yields 483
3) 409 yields 487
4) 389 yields 484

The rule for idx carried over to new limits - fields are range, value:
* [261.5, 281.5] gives 479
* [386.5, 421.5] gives 496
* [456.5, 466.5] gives 499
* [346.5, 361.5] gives 472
